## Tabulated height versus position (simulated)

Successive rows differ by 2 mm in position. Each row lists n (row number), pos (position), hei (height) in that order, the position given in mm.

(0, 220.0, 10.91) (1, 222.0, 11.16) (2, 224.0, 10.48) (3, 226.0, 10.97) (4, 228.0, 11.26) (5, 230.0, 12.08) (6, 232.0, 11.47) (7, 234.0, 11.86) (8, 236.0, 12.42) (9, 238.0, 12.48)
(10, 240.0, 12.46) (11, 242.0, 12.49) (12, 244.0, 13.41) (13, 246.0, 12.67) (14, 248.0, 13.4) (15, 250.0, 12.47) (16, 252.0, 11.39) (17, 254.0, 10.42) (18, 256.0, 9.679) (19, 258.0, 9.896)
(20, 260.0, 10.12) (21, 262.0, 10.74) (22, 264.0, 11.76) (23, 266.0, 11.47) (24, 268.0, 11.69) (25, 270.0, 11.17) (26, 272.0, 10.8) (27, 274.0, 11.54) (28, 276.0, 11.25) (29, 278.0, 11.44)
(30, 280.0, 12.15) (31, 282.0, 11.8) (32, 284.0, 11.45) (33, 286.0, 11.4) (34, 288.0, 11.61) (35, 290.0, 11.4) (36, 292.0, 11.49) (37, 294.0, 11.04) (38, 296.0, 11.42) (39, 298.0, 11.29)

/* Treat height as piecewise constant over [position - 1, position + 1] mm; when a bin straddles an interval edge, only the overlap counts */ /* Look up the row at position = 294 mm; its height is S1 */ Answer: 11.04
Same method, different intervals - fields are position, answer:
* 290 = 11.4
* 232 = 11.47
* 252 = 11.39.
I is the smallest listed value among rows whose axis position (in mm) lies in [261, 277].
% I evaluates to 10.74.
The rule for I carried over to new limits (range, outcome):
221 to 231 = 10.48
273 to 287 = 11.25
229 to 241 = 11.47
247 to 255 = 10.42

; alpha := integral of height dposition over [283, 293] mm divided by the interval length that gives 11.5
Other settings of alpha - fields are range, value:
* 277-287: 11.6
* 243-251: 13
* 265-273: 11.3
